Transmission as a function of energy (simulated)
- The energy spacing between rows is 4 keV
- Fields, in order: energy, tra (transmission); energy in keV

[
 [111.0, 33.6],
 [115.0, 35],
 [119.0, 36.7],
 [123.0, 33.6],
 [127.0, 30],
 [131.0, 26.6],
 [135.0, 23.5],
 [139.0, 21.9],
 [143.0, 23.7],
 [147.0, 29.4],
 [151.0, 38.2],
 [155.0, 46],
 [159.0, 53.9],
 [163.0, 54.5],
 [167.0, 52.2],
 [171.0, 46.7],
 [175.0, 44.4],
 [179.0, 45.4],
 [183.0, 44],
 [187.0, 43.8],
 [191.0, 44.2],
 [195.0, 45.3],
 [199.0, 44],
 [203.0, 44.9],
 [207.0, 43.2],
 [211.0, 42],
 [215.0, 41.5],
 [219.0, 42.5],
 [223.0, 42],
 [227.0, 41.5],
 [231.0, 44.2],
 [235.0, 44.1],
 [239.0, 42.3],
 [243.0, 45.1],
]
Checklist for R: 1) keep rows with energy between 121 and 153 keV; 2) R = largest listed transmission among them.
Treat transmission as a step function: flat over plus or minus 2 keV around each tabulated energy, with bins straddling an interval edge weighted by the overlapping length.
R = 38.2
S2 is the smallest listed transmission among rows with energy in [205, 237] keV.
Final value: 41.5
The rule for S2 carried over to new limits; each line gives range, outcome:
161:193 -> 43.8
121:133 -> 26.6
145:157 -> 29.4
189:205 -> 44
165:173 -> 46.7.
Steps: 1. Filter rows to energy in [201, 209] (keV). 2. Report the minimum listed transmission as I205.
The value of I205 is 43.2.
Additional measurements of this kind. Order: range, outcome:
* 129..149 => 21.9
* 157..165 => 53.9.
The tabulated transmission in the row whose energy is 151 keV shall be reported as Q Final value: 38.2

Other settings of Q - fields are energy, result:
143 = 23.7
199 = 44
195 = 45.3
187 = 43.8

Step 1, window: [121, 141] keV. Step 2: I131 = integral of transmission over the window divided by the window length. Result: 27.1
